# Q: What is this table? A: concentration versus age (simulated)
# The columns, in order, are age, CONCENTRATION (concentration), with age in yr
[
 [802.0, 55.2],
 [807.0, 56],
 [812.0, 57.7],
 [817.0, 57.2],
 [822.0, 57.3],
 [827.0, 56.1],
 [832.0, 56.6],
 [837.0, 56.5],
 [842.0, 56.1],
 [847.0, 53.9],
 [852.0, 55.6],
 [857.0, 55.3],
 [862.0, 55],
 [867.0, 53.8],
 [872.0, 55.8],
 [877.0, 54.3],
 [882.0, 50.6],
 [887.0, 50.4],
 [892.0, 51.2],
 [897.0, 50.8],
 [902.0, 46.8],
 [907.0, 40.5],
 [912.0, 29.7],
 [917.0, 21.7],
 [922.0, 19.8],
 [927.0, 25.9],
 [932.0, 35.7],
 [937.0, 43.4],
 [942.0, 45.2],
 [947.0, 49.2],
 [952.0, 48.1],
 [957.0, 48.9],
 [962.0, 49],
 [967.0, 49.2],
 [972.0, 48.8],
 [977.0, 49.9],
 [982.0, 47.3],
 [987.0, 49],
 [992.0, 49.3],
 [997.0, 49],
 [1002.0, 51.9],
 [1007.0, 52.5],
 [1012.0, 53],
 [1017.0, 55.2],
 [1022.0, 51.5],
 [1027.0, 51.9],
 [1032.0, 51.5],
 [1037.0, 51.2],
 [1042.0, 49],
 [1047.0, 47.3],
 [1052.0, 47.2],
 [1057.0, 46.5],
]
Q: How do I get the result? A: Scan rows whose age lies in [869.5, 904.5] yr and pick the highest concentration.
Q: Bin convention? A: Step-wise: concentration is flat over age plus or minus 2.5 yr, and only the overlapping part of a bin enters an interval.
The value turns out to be 55.8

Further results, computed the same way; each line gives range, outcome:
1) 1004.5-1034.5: 55.2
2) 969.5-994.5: 49.9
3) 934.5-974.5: 49.2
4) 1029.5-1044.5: 51.5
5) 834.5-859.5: 56.5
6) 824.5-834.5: 56.6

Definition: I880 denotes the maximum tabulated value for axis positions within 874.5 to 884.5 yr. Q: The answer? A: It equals 54.3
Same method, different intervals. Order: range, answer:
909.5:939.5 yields 43.4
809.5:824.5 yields 57.7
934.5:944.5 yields 45.2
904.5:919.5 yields 40.5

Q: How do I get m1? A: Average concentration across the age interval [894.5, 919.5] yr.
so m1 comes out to 37.9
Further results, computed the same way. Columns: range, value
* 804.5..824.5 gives 57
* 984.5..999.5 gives 49.1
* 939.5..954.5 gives 47.5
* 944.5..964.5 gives 48.8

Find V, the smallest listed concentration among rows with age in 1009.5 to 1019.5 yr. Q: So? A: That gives 53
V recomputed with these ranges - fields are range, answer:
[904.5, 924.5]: 19.8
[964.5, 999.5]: 47.3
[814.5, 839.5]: 56.1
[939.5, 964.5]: 45.2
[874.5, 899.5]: 50.4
